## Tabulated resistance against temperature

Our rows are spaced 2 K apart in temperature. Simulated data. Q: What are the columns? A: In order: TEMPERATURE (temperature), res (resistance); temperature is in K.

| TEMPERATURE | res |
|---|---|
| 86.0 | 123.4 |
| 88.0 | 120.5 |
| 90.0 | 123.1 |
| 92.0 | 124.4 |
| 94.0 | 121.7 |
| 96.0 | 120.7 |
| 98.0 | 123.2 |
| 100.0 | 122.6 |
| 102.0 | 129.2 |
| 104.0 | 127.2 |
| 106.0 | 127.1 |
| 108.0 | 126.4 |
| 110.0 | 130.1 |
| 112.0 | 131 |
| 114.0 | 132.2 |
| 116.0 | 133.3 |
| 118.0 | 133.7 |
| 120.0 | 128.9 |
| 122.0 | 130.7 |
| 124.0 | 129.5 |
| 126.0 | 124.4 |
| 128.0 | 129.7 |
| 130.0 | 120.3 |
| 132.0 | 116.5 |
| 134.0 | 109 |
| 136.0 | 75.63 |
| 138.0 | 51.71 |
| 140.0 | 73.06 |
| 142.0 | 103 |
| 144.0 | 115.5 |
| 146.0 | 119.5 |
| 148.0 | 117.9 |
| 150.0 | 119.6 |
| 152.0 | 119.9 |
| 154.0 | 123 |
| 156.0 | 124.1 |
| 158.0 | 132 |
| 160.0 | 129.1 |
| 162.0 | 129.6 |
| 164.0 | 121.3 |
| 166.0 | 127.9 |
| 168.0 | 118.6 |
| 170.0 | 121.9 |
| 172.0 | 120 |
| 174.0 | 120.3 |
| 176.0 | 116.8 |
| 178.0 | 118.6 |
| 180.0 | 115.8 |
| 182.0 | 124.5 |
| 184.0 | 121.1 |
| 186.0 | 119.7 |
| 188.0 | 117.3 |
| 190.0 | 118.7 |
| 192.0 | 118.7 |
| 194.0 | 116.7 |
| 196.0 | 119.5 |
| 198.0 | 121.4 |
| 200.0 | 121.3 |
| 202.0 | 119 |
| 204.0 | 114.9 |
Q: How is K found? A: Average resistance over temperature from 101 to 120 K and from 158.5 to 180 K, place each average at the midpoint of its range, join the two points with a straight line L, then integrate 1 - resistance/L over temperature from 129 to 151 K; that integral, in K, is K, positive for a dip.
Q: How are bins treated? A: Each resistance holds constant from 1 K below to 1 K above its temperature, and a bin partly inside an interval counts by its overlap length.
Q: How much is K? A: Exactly 4.21 K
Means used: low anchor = 130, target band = 102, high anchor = 122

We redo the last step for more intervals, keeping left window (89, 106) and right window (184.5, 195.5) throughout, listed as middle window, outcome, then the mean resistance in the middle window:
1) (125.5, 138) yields 1.5 K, 107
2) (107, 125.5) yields -1.1 K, 130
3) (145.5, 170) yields -0.6 K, 124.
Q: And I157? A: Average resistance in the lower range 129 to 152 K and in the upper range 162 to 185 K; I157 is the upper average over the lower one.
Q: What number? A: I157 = 1.18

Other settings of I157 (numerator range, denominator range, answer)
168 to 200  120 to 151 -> 1.09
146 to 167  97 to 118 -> 0.97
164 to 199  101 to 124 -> 0.92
